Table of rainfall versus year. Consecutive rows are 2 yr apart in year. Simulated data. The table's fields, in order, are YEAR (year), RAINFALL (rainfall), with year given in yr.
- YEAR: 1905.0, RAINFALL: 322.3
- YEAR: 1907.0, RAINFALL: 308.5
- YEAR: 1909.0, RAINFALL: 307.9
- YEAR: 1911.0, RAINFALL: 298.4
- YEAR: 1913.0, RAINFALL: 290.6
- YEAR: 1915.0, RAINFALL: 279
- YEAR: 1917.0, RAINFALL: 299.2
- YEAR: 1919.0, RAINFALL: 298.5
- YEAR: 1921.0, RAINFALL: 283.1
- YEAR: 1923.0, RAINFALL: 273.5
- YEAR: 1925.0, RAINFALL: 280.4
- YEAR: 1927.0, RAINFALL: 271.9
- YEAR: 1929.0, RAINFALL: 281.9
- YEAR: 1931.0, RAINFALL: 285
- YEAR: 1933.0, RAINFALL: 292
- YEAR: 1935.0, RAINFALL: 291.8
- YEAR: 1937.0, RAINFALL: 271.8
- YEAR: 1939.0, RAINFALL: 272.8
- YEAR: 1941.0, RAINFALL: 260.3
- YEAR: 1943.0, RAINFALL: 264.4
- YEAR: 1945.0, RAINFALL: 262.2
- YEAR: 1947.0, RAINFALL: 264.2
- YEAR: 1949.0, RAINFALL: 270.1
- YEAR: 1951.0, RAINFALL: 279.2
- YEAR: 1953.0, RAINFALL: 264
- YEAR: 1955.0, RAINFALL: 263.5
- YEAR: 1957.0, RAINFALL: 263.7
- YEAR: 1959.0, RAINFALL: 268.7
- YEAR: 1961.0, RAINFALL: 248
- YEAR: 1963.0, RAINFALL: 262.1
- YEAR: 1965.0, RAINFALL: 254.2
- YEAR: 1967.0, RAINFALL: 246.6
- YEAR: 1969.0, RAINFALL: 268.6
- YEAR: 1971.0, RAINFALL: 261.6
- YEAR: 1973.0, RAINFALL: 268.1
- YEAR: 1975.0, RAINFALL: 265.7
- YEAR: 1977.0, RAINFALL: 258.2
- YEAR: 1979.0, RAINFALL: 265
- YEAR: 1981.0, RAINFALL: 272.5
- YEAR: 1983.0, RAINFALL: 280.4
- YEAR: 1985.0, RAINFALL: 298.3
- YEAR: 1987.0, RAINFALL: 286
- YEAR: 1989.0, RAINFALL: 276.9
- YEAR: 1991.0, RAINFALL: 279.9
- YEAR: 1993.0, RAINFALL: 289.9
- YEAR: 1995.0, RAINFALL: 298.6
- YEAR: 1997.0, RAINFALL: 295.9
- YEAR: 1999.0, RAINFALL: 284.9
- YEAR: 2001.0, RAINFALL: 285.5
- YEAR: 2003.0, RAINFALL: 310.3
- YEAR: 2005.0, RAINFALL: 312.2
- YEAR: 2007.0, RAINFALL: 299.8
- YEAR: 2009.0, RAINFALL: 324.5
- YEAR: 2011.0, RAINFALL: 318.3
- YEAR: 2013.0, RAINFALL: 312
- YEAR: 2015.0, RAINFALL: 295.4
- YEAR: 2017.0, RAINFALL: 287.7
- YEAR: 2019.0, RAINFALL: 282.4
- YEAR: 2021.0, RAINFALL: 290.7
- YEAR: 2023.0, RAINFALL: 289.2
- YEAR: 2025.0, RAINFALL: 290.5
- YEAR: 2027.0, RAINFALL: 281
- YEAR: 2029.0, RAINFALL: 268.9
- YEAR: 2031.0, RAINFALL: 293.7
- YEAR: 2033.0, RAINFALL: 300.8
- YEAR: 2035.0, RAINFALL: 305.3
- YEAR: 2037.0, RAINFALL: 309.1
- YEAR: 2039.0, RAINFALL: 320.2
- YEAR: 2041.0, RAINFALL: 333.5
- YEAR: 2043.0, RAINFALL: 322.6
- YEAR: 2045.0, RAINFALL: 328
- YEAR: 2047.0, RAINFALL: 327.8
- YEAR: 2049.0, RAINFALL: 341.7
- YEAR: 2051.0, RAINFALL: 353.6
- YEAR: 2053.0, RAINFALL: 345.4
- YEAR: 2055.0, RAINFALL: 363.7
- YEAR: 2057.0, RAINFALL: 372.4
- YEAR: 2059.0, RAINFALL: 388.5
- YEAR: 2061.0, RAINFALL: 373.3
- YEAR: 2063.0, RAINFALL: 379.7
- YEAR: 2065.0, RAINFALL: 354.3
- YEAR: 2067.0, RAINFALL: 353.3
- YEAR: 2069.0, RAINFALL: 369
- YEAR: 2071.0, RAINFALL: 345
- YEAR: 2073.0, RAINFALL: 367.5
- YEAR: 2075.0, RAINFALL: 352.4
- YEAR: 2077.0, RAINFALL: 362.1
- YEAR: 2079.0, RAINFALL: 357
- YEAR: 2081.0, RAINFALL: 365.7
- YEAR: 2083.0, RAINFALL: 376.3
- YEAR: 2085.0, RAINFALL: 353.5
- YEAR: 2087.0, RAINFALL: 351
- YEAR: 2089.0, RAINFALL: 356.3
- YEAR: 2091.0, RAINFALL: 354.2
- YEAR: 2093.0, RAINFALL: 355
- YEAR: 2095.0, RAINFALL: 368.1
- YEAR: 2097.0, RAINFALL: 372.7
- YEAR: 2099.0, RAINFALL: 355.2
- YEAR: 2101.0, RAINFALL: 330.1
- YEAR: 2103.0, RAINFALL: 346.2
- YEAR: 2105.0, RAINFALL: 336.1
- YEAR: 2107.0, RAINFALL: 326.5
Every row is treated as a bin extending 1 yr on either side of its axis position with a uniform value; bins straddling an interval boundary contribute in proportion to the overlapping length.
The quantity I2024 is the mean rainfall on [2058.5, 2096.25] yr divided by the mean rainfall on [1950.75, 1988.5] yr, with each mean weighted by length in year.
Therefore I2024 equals 1.4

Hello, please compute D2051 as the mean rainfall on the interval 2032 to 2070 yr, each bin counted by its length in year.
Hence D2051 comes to 344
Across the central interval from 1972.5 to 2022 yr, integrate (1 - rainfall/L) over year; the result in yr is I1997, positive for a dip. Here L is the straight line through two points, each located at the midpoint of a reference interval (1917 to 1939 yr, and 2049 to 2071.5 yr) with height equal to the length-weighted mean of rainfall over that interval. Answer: 5.4 yr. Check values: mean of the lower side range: 283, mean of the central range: 290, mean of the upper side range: 363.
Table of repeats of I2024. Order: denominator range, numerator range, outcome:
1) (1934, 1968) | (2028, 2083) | 1.29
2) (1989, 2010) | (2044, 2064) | 1.20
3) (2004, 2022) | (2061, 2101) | 1.19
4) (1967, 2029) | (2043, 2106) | 1.24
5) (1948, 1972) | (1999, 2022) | 1.15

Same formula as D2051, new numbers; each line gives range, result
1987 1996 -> 286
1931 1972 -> 267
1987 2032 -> 294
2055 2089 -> 364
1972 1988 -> 274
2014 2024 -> 289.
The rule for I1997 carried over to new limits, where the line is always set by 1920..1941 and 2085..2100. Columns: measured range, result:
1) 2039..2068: -1.0 yr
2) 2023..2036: 1.5 yr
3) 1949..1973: 2.6 yr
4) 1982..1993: 0.8 yr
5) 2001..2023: 1.2 yr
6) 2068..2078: -0.3 yr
